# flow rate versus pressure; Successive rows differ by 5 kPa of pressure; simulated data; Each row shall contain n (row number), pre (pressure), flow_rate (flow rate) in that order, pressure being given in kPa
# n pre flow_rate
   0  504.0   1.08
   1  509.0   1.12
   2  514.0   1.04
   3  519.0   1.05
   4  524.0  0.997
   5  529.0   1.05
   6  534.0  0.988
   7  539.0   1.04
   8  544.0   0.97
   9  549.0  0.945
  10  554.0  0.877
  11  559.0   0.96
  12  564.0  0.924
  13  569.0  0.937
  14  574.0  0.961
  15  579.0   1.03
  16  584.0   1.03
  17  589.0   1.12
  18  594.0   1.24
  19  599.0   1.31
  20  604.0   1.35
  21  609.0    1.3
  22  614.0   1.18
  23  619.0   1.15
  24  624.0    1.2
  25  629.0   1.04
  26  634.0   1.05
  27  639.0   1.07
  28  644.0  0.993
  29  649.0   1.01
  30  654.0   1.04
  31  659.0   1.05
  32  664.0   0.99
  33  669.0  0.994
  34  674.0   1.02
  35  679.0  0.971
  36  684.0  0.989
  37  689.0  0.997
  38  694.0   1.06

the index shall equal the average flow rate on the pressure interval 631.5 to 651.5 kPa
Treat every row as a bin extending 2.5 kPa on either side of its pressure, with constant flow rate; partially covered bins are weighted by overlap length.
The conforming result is 1.03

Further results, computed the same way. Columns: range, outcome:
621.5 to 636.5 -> 1.1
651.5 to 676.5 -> 1.02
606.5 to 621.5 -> 1.21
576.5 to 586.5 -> 1.03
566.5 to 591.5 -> 1.02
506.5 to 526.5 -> 1.05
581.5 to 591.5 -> 1.07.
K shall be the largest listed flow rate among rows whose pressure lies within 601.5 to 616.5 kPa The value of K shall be 1.35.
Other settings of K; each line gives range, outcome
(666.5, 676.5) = 1.02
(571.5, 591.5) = 1.12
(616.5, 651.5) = 1.2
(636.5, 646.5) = 1.07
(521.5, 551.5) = 1.05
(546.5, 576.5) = 0.961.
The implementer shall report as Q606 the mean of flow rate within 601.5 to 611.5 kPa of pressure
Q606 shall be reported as 1.32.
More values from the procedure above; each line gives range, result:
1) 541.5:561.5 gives 0.938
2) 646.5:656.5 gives 1.02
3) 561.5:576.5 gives 0.941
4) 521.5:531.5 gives 1.02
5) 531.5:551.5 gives 0.986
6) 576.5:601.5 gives 1.15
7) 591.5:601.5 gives 1.27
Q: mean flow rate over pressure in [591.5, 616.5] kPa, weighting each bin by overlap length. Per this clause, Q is 1.28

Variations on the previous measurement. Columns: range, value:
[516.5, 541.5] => 1.02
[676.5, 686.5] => 0.98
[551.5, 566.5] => 0.92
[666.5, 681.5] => 0.995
